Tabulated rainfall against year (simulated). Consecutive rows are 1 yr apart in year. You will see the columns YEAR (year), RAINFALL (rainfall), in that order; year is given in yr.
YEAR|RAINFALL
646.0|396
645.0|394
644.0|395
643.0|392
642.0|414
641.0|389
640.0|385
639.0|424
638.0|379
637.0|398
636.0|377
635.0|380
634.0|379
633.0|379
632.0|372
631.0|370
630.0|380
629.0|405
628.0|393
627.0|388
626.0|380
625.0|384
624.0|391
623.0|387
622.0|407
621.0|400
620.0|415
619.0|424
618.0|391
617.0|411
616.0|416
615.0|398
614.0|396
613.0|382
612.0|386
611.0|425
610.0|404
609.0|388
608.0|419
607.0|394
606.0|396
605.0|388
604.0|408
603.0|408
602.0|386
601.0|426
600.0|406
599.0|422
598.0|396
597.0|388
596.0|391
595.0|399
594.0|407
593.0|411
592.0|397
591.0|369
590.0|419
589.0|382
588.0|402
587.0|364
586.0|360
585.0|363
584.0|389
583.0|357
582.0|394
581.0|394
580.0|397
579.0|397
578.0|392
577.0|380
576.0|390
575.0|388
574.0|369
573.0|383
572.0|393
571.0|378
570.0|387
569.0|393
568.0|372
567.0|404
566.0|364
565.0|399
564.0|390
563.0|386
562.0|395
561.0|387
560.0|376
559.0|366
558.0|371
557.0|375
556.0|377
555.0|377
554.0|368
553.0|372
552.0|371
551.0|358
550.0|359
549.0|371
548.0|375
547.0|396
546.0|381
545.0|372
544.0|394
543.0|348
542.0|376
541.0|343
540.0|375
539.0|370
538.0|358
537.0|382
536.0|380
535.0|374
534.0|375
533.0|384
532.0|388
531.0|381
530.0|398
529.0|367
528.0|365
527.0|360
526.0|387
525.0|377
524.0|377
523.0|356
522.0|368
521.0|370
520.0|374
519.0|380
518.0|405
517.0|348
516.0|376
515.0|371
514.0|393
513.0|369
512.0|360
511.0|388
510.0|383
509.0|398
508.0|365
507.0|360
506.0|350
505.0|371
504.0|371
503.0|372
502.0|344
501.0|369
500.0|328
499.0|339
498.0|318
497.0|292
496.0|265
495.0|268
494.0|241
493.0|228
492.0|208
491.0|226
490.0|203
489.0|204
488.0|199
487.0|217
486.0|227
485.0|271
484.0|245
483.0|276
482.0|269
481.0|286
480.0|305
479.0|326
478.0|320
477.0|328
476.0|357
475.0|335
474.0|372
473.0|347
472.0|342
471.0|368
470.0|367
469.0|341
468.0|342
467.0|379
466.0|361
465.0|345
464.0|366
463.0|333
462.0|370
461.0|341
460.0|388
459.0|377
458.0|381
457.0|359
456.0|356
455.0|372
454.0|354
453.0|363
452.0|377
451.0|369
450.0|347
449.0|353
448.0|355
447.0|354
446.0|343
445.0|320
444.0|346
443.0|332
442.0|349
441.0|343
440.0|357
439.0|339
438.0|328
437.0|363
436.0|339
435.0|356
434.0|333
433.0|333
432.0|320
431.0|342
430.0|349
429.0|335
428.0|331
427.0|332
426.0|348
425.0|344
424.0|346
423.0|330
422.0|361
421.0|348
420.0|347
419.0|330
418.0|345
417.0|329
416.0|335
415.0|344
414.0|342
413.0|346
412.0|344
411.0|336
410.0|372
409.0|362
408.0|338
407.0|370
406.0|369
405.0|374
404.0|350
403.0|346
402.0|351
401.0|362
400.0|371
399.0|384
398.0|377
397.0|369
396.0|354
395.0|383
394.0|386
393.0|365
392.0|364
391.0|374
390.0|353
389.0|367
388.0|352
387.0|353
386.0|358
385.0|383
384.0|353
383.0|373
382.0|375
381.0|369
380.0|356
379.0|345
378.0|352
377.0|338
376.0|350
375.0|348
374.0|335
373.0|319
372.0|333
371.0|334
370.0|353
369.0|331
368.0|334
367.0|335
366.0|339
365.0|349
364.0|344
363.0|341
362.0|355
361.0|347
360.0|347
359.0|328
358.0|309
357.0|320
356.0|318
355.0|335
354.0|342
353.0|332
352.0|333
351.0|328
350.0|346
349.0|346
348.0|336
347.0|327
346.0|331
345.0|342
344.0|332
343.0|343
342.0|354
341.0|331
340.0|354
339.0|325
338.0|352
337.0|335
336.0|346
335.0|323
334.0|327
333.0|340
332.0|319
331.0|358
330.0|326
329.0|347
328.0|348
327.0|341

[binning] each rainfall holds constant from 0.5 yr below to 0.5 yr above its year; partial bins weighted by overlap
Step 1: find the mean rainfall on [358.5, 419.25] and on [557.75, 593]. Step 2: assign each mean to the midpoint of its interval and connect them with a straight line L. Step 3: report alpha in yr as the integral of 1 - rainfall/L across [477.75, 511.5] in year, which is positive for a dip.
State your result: 6.7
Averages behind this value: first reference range 353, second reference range 385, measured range 298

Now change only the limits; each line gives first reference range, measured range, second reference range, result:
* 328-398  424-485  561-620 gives 3.6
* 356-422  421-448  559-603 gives 1.4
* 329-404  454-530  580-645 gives 7.4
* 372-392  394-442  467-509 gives -1.6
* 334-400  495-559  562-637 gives 1.9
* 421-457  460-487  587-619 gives 2.3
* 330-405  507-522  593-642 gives 0.0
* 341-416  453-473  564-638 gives 0.3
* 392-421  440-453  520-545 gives 0.4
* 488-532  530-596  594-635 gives -2.2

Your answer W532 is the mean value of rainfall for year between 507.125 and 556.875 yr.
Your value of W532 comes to 374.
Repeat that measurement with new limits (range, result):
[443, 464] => 357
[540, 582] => 380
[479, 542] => 334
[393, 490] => 340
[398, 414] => 358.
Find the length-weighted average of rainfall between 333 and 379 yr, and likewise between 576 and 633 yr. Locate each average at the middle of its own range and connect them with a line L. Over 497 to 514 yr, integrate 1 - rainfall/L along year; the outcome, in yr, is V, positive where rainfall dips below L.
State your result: 0.5 yr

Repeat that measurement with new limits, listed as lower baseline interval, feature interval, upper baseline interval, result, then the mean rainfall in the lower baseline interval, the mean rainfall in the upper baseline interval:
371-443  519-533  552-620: 0.1 yr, 351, 391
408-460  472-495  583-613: 5.6 yr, 348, 395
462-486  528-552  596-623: -0.6 yr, 328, 403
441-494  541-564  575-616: -0.3 yr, 322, 394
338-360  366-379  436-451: -0.1 yr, 335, 346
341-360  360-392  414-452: -1.3 yr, 334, 343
